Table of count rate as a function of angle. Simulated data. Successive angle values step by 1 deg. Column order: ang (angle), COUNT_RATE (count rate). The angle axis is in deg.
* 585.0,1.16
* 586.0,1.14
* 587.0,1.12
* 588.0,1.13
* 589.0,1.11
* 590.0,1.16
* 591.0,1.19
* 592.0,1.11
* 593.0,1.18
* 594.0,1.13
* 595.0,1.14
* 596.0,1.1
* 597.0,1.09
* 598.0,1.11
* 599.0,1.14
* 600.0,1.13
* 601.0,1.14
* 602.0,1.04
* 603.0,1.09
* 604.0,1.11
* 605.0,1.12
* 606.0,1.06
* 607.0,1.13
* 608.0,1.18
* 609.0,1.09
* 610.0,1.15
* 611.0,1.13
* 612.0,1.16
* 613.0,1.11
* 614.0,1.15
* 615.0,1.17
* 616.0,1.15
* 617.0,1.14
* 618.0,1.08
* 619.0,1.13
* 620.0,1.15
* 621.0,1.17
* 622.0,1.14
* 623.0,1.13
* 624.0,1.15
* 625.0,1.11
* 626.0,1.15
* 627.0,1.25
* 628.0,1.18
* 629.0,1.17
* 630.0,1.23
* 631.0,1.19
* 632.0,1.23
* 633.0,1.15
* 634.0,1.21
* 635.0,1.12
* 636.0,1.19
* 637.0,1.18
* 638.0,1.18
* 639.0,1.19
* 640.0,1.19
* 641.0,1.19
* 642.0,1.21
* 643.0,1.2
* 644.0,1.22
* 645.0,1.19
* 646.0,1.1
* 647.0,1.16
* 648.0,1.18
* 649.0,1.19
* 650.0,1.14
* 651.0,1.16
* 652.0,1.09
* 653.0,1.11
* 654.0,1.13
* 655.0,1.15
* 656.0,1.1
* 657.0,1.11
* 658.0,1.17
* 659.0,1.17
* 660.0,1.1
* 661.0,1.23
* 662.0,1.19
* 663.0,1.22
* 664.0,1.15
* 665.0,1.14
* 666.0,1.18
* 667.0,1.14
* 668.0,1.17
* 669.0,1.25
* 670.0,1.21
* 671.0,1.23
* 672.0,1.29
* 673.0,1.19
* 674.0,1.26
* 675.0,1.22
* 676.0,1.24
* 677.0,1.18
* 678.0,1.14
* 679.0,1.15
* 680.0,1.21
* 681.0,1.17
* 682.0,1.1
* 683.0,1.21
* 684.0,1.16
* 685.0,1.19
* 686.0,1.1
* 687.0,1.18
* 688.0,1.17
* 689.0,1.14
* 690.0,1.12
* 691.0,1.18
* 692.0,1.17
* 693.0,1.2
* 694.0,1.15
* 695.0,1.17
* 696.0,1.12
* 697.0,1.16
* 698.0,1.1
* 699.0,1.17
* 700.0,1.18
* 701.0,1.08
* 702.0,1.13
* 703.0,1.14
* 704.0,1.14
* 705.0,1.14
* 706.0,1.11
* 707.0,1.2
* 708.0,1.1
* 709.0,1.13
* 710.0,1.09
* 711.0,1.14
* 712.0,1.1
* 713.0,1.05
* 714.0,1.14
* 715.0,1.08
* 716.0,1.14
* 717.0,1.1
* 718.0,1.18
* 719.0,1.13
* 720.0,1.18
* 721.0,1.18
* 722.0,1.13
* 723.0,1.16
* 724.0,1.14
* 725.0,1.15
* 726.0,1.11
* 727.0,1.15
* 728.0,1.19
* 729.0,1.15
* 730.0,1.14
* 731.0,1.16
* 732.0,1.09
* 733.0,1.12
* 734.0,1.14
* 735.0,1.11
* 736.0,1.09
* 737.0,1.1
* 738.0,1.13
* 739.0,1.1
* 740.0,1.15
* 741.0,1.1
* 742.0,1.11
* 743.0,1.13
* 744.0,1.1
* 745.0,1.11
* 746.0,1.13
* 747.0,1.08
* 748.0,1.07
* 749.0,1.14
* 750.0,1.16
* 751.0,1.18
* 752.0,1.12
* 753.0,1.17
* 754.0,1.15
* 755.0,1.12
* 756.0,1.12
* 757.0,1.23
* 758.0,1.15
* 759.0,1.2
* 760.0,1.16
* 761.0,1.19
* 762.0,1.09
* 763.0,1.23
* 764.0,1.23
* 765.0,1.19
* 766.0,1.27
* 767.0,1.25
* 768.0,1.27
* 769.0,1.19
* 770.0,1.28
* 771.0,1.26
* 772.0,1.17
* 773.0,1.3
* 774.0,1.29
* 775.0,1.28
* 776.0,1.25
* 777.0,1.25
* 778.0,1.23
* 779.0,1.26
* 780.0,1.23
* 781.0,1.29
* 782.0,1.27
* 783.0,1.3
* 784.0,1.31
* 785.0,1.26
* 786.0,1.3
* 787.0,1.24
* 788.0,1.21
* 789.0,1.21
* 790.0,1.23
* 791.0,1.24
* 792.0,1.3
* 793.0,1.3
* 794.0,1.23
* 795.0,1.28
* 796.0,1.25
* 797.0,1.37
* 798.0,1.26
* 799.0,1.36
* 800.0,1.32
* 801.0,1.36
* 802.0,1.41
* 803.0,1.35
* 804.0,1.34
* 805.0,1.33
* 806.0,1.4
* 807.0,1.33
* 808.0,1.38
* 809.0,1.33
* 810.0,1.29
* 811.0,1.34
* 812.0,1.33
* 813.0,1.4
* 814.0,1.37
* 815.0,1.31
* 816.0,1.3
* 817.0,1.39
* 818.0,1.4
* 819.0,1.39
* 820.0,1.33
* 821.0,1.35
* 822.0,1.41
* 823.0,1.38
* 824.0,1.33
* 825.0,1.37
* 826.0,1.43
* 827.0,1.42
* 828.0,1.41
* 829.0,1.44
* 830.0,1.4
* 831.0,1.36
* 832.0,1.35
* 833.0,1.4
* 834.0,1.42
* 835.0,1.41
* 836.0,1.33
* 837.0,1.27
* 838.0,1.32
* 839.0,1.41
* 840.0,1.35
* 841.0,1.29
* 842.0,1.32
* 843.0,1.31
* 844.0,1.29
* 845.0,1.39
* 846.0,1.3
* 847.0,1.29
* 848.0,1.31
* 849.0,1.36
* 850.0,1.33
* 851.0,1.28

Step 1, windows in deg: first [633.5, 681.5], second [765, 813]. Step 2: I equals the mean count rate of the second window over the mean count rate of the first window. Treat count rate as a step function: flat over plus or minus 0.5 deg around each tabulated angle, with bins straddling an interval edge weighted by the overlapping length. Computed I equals 1.09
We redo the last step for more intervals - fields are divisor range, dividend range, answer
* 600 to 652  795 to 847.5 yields 1.17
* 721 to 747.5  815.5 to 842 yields 1.22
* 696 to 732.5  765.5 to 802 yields 1.12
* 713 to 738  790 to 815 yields 1.17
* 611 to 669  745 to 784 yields 1.04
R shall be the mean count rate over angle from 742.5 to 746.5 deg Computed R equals 1.12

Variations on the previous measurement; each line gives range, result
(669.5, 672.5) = 1.24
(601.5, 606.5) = 1.08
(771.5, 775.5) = 1.26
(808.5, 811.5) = 1.32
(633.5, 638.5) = 1.18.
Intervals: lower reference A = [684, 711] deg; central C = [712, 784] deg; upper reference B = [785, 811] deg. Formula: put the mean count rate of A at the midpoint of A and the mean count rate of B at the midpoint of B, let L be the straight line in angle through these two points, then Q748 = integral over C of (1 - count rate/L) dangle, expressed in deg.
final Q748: 3.30 deg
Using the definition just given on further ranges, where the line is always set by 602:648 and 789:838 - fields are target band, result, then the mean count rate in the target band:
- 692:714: 1.8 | 1.13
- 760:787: 1.2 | 1.25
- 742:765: 2.5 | 1.15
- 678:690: 0.6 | 1.16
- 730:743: 1.5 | 1.12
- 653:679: 0.4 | 1.18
